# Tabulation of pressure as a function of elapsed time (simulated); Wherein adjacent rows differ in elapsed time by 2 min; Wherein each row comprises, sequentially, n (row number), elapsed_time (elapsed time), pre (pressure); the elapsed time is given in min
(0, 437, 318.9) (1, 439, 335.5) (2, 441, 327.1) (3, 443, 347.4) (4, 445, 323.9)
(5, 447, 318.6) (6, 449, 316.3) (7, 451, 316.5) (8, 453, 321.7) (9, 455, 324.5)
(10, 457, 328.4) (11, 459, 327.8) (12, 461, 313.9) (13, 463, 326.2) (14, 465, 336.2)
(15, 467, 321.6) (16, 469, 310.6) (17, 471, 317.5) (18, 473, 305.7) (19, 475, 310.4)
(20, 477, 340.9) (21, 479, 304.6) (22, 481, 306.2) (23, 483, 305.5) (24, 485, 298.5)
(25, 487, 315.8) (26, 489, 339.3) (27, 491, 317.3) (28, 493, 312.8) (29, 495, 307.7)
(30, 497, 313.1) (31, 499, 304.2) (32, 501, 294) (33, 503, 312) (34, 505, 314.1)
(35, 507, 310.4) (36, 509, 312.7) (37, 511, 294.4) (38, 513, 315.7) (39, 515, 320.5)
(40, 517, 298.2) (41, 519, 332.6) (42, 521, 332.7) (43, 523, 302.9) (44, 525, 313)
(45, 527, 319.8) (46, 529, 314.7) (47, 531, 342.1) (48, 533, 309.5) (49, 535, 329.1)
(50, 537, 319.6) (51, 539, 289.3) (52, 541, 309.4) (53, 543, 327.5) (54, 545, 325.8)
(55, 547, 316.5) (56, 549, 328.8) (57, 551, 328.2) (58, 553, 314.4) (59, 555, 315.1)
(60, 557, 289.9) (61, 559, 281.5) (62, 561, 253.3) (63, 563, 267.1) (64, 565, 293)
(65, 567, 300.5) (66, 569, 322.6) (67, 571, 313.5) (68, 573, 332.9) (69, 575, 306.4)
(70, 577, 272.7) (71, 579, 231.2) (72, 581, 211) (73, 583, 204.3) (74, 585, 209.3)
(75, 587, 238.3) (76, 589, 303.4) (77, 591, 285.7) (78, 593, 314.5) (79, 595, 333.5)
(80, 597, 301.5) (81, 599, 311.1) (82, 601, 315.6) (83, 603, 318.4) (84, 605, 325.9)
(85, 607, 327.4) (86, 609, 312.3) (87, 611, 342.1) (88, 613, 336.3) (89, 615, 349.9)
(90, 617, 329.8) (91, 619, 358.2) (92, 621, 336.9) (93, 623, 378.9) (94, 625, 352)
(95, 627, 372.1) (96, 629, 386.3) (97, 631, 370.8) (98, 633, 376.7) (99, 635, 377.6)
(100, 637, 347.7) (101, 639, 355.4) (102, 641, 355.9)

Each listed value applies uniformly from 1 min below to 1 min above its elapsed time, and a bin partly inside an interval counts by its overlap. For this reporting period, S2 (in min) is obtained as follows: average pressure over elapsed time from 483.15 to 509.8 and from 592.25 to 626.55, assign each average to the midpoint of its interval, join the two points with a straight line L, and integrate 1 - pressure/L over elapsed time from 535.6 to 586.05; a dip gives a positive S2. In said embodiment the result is 5.1 min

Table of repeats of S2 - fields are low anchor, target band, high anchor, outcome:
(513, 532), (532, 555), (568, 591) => -1.3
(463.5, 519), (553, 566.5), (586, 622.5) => 1.3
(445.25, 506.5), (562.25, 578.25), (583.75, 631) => 1.1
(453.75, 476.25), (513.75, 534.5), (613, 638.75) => 1.0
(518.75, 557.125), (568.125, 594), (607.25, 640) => 4.9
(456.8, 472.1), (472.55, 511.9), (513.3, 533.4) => 1.2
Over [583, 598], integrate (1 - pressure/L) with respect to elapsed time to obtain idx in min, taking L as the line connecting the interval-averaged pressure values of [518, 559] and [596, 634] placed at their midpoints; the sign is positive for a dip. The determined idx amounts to 2.51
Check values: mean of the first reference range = 317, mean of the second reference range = 342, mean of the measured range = 278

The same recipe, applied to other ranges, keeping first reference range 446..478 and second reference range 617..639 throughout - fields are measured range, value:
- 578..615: 6.7 min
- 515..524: 0.5 min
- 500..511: 0.8 min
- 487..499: 0.4 min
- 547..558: 0.9 min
